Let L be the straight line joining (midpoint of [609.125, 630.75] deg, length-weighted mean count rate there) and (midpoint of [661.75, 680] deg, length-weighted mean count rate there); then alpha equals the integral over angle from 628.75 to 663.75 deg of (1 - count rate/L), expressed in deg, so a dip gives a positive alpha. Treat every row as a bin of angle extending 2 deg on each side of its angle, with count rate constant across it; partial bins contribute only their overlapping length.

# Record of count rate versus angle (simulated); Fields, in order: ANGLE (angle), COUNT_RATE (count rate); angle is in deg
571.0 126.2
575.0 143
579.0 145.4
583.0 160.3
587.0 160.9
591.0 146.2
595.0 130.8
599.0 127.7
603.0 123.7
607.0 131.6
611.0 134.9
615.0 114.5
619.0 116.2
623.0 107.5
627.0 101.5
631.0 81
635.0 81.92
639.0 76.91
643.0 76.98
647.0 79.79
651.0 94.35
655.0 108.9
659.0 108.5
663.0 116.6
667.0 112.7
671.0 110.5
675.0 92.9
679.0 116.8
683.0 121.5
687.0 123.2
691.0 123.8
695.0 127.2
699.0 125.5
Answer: 6.23 deg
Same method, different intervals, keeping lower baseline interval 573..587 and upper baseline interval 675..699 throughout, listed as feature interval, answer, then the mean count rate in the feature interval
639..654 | 5.39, 84.5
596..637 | 8.30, 113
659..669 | 1.07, 113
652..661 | 1.53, 107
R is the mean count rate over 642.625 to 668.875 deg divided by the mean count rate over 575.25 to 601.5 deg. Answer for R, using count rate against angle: 0.70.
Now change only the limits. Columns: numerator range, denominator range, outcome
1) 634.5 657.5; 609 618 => 0.71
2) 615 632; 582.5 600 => 0.72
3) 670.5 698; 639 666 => 1.21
